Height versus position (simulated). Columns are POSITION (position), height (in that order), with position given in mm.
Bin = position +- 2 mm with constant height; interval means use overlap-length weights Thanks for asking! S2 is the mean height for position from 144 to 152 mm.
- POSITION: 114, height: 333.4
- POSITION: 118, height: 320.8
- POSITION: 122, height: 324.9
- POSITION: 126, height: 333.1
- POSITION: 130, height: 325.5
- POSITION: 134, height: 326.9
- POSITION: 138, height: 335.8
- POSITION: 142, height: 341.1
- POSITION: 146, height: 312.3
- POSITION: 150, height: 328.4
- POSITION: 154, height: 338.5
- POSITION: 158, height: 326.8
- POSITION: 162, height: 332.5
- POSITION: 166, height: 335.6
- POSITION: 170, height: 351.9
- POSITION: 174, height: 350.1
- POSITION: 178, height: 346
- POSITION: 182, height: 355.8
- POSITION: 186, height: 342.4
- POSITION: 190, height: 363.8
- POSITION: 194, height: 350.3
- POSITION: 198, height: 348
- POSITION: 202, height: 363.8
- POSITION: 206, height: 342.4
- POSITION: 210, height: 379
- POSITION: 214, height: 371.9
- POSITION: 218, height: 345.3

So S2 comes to 320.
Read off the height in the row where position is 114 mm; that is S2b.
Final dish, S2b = 333.4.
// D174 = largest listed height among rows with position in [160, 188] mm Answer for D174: 355.8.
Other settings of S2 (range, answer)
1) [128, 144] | 332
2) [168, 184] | 351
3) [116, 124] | 323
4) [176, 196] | 352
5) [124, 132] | 329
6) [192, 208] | 351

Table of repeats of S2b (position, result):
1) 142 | 341.1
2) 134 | 326.9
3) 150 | 328.4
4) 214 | 371.9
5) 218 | 345.3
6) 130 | 325.5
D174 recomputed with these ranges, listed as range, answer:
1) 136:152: 341.1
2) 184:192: 363.8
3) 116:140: 335.8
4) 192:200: 350.3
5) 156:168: 335.6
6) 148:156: 338.5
